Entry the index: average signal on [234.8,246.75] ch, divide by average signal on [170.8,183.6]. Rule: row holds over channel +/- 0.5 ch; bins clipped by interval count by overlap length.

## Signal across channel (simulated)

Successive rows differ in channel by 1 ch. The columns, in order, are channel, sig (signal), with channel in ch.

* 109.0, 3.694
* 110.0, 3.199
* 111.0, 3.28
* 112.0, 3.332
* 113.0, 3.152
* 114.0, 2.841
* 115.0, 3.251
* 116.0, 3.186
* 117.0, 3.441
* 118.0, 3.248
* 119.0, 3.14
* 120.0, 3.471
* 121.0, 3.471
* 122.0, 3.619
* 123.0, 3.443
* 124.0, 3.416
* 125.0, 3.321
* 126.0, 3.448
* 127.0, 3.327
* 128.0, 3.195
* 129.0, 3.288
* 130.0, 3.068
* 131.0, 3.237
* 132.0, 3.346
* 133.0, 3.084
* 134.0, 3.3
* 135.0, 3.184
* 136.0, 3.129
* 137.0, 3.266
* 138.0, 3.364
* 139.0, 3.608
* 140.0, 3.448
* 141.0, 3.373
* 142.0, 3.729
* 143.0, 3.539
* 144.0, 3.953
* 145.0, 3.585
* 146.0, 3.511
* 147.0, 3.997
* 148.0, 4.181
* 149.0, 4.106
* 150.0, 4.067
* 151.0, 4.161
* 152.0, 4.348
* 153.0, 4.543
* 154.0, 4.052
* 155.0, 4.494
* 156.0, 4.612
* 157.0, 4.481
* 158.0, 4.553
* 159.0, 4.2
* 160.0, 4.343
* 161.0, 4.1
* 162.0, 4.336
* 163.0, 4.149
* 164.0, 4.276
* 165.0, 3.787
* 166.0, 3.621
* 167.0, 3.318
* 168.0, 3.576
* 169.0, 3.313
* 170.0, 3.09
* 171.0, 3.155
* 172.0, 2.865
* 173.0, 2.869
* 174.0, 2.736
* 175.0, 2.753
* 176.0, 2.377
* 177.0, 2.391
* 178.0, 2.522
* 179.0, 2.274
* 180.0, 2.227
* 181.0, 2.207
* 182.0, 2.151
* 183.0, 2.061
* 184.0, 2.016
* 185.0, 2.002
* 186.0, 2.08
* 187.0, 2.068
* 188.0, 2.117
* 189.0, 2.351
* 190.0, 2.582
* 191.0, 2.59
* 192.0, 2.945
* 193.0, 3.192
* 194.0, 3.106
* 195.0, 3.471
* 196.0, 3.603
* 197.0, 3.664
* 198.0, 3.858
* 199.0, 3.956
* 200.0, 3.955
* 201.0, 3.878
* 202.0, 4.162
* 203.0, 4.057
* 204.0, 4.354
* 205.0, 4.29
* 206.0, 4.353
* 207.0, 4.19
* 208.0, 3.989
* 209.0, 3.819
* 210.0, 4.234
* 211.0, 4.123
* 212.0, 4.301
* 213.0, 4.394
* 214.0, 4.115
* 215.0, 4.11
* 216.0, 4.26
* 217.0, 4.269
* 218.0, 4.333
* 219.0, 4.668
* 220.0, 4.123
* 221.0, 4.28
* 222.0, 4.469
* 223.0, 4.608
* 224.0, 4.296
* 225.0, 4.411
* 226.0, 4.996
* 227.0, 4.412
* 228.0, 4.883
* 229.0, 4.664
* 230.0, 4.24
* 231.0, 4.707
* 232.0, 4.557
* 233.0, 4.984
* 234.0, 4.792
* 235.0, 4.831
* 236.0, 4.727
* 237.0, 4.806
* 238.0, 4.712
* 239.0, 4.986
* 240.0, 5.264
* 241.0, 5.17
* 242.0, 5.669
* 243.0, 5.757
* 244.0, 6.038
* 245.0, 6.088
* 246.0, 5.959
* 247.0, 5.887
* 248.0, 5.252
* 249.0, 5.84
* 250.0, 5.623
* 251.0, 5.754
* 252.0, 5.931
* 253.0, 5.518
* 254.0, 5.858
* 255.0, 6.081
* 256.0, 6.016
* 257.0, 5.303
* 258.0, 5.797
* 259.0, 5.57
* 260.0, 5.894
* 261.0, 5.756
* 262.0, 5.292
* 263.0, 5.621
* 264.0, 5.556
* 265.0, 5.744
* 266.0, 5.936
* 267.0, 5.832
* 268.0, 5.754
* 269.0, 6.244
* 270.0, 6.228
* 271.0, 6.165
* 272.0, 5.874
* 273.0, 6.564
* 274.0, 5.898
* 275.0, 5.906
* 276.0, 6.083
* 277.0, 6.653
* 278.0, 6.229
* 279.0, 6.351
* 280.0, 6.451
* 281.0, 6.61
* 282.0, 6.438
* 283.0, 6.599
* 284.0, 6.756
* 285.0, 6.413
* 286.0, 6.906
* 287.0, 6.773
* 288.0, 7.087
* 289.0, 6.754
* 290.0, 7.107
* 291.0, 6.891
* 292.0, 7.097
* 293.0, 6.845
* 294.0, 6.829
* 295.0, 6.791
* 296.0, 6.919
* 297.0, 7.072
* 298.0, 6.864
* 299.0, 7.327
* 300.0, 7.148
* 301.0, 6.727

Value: 2.15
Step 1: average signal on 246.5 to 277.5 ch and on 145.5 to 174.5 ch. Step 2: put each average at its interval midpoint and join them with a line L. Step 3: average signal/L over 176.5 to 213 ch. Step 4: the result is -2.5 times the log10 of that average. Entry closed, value 0.390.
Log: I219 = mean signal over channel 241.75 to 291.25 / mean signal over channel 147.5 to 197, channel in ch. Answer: 1.86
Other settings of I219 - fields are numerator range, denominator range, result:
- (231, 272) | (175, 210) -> 1.80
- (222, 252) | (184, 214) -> 1.46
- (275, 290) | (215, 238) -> 1.44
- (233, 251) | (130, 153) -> 1.48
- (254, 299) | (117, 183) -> 1.82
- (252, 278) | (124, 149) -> 1.71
